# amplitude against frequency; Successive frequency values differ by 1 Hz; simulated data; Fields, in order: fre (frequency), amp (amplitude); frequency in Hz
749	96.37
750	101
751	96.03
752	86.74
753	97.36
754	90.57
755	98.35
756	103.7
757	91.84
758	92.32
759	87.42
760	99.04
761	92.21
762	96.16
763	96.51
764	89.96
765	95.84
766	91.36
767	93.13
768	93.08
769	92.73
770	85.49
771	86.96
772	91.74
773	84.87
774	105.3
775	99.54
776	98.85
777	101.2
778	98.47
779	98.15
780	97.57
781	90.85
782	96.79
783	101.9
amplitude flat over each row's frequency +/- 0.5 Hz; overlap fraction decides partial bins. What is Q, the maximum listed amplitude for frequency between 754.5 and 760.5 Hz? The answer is 103.7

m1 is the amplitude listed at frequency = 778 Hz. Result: 98.47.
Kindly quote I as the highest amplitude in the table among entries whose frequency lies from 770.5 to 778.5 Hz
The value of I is 105.3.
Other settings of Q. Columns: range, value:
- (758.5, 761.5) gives 99.04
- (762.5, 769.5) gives 96.51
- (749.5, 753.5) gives 101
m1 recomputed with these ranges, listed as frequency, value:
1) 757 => 91.84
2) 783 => 101.9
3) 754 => 90.57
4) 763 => 96.51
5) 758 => 92.32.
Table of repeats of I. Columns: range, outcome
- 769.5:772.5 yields 91.74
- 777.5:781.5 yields 98.47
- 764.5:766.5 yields 95.84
